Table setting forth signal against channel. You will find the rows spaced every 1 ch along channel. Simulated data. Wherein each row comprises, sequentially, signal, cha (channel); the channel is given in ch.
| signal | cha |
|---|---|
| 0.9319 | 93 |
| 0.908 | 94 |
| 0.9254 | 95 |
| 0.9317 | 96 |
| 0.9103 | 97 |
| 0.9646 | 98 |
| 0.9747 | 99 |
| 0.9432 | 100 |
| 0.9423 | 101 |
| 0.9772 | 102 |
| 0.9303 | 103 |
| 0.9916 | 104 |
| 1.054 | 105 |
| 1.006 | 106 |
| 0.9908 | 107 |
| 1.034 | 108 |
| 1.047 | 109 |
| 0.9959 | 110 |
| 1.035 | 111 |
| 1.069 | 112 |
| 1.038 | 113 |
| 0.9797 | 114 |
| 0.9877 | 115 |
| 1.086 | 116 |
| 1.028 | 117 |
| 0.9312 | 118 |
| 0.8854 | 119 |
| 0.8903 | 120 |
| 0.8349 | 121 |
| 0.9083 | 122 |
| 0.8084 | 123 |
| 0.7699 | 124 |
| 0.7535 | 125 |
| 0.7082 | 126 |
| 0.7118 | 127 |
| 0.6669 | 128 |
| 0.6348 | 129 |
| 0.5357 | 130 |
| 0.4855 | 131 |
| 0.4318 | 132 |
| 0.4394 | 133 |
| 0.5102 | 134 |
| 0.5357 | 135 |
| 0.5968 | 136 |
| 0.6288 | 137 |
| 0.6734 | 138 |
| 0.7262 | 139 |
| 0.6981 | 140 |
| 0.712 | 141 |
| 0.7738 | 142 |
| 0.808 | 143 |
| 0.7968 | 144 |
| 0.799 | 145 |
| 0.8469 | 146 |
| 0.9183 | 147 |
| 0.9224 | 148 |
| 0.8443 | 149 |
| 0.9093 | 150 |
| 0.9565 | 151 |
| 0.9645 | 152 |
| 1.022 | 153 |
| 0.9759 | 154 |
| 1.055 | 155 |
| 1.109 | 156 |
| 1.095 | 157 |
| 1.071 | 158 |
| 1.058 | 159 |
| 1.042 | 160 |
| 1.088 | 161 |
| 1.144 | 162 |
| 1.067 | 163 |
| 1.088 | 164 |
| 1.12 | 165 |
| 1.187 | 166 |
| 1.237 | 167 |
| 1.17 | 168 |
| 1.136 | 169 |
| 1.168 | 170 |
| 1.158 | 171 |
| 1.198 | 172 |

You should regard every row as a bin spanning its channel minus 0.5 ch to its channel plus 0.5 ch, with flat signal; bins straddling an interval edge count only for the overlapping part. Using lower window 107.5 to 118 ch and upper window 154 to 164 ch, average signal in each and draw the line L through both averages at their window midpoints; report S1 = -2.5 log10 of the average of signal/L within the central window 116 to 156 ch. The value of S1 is 0.32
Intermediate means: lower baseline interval 1.03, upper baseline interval 1.08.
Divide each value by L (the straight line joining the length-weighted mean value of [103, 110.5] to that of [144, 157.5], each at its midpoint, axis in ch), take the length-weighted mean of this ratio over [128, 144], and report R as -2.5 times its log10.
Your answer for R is 0.48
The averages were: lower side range 1.01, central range 0.62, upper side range 0.949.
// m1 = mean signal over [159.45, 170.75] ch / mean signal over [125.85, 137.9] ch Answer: 1.97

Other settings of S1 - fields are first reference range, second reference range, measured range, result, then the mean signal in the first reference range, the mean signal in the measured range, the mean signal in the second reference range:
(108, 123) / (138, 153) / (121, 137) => 0.39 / 0.976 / 0.639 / 0.835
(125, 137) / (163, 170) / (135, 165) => -0.02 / 0.579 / 0.907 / 1.15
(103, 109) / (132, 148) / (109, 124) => -0.05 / 1.01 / 0.959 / 0.696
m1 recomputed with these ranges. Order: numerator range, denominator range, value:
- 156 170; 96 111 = 1.14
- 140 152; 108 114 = 0.82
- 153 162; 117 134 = 1.49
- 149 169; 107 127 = 1.15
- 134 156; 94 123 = 0.84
